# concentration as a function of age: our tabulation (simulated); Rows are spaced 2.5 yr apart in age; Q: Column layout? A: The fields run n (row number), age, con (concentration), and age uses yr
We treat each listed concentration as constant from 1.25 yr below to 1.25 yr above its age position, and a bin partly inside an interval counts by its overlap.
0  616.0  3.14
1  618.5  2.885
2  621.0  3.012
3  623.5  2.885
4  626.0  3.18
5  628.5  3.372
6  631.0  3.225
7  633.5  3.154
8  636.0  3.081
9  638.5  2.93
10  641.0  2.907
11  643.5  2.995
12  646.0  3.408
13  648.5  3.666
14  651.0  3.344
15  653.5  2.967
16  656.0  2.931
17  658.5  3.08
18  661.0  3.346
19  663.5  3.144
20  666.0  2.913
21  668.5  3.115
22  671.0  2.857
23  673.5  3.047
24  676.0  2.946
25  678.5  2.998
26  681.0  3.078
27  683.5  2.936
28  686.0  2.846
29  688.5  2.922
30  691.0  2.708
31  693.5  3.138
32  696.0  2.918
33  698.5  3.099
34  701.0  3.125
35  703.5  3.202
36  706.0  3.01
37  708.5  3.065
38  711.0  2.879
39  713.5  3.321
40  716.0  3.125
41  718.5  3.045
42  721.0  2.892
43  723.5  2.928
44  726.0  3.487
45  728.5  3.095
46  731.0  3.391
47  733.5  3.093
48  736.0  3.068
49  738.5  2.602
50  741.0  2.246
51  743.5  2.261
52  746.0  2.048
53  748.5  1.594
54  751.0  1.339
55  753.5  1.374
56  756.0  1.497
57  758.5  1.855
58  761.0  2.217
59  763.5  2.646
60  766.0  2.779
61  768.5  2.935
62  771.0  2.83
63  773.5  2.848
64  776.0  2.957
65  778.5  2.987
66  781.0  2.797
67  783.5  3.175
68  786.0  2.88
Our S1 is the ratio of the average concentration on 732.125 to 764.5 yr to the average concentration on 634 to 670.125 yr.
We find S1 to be 0.68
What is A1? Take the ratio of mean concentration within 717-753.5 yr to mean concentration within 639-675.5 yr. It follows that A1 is 0.84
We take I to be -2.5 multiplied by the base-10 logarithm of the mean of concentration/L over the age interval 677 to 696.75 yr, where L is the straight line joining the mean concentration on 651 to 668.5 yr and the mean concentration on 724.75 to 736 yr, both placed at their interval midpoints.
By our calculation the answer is 0.07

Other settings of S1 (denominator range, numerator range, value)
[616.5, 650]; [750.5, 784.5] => 0.79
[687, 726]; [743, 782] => 0.76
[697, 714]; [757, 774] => 0.83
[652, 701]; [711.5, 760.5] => 0.85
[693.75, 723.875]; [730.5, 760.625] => 0.71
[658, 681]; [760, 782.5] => 0.91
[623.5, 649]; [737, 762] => 0.60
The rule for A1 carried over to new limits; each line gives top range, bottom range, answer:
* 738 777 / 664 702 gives 0.75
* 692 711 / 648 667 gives 0.97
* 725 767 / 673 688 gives 0.80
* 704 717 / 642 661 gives 0.96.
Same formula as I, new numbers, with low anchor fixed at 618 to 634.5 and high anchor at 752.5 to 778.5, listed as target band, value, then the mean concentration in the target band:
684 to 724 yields -0.11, 3.01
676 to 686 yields -0.05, 2.98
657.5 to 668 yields -0.07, 3.12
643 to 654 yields -0.11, 3.32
